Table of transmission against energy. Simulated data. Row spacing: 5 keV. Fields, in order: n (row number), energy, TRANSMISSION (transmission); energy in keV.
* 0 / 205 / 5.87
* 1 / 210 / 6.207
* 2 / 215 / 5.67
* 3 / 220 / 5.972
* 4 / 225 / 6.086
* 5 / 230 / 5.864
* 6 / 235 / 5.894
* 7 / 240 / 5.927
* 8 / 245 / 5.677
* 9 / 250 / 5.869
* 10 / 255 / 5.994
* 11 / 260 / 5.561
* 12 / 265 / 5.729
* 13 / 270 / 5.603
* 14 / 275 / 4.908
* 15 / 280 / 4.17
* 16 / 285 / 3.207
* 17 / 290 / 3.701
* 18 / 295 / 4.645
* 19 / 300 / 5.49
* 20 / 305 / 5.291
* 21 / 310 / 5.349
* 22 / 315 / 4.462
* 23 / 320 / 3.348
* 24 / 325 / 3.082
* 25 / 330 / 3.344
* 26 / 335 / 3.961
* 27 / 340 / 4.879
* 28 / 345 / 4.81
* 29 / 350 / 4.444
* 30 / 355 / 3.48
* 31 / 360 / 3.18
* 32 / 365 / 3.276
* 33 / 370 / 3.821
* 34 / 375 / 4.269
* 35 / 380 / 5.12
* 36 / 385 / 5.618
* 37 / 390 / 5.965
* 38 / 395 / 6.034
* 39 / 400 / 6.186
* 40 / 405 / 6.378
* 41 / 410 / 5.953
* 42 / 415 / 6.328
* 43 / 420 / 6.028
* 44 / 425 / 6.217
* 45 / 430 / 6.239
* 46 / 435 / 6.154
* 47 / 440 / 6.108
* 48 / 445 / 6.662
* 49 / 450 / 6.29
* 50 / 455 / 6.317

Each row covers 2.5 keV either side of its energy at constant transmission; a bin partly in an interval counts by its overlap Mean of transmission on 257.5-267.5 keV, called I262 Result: 5.65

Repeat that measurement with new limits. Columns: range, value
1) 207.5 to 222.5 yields 5.95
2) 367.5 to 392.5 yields 4.96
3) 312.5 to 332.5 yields 3.56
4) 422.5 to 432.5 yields 6.23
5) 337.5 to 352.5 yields 4.71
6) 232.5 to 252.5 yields 5.84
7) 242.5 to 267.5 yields 5.77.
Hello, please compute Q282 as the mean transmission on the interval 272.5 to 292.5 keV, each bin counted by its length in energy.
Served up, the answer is 4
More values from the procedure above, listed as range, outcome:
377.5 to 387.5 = 5.37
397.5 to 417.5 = 6.21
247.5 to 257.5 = 5.93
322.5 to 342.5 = 3.82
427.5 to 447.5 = 6.29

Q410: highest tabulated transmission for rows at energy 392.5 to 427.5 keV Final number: 6.378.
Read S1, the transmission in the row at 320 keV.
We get 3.348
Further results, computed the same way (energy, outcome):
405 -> 6.378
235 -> 5.894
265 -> 5.729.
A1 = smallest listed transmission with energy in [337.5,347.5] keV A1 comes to 4.81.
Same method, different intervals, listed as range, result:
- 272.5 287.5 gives 3.207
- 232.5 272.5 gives 5.561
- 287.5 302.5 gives 3.701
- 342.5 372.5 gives 3.18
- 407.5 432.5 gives 5.953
